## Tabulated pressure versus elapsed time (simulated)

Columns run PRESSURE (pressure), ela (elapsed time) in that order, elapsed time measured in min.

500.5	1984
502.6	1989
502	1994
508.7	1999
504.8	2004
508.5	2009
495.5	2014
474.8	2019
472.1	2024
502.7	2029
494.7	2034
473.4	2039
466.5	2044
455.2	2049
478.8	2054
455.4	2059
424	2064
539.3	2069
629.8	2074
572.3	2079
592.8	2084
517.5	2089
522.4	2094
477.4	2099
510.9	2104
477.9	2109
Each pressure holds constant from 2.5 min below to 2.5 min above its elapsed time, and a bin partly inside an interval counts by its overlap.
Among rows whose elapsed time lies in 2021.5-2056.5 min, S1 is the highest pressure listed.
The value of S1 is 502.7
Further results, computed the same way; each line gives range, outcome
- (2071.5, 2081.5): 629.8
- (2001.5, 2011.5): 508.5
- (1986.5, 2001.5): 508.7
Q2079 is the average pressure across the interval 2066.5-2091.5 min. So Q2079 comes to 570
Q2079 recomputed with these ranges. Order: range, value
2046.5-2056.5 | 467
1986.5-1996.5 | 502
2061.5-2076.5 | 531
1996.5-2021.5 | 498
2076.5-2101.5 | 536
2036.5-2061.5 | 466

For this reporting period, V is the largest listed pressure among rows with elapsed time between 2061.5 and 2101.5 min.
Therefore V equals 629.8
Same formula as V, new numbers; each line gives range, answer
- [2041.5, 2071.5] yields 539.3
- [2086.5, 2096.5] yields 522.4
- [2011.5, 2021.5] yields 495.5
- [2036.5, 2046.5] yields 473.4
